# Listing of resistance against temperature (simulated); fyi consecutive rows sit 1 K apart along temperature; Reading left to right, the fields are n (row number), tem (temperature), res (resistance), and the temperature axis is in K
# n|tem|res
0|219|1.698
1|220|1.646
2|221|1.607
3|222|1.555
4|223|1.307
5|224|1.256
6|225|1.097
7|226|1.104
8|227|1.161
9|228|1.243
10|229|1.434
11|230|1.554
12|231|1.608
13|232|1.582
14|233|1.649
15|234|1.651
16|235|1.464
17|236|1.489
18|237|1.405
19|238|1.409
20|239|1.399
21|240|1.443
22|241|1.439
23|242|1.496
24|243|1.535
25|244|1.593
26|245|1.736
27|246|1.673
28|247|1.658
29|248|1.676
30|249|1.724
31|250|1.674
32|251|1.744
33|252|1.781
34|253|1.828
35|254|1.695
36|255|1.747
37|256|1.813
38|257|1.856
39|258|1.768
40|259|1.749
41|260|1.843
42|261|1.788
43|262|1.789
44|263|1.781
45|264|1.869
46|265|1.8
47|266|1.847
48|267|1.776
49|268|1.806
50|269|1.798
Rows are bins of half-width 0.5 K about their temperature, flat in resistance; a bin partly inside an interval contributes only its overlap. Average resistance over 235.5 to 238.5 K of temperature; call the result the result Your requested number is 1.43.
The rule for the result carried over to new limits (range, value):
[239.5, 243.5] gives 1.48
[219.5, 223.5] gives 1.53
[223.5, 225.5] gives 1.18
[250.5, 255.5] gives 1.76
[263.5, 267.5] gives 1.82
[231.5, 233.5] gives 1.62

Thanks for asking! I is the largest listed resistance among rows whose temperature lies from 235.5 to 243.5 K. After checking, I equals 1.535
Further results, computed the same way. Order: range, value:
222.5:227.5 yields 1.307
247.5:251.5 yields 1.744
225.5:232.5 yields 1.608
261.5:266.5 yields 1.869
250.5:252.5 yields 1.781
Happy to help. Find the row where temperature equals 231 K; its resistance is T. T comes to 1.608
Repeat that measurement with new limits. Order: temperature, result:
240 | 1.443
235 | 1.464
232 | 1.582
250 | 1.674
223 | 1.307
